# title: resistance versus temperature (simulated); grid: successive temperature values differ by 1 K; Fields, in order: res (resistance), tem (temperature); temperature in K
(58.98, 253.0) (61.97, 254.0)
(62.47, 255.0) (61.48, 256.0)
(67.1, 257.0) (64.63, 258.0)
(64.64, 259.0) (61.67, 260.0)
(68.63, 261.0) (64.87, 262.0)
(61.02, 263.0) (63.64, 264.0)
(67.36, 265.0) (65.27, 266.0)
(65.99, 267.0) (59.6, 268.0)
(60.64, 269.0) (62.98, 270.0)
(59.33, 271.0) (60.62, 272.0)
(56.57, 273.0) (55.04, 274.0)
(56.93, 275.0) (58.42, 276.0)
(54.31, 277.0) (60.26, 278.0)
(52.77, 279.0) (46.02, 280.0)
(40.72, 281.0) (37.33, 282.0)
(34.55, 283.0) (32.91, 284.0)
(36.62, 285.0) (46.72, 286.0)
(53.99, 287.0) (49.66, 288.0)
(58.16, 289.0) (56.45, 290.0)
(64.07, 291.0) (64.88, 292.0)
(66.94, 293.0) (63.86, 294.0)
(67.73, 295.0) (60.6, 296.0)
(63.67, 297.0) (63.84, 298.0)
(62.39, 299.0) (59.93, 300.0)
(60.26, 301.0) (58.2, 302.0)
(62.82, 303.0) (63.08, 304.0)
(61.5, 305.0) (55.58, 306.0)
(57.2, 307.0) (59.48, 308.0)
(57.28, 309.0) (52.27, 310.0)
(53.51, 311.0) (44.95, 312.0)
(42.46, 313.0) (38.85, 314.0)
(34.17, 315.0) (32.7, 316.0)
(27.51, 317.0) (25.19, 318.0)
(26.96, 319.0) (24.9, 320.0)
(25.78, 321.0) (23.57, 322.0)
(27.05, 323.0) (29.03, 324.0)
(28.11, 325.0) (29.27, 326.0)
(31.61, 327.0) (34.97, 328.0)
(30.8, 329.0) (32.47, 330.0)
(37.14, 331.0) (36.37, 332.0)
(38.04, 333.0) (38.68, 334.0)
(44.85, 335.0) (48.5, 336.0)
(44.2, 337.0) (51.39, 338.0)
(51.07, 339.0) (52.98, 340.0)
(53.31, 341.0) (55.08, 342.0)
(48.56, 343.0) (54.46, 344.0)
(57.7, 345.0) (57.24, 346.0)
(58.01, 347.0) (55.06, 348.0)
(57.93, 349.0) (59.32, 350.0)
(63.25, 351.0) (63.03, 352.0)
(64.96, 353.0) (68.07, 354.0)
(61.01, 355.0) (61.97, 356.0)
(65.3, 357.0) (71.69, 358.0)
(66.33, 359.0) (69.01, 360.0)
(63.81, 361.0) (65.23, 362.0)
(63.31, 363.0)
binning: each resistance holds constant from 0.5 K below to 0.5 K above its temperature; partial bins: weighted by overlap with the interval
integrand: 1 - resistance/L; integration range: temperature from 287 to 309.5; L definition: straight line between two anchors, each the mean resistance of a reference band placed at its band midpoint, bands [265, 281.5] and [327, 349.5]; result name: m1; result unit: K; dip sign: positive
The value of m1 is -3.0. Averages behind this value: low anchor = 57.5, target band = 60.6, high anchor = 46.9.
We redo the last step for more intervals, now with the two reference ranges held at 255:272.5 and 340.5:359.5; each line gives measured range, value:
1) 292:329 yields 9.1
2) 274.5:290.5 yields 3.6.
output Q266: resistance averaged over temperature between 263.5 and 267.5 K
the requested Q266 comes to 65.6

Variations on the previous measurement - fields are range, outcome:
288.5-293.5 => 62.1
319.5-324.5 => 26.1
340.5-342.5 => 54.2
